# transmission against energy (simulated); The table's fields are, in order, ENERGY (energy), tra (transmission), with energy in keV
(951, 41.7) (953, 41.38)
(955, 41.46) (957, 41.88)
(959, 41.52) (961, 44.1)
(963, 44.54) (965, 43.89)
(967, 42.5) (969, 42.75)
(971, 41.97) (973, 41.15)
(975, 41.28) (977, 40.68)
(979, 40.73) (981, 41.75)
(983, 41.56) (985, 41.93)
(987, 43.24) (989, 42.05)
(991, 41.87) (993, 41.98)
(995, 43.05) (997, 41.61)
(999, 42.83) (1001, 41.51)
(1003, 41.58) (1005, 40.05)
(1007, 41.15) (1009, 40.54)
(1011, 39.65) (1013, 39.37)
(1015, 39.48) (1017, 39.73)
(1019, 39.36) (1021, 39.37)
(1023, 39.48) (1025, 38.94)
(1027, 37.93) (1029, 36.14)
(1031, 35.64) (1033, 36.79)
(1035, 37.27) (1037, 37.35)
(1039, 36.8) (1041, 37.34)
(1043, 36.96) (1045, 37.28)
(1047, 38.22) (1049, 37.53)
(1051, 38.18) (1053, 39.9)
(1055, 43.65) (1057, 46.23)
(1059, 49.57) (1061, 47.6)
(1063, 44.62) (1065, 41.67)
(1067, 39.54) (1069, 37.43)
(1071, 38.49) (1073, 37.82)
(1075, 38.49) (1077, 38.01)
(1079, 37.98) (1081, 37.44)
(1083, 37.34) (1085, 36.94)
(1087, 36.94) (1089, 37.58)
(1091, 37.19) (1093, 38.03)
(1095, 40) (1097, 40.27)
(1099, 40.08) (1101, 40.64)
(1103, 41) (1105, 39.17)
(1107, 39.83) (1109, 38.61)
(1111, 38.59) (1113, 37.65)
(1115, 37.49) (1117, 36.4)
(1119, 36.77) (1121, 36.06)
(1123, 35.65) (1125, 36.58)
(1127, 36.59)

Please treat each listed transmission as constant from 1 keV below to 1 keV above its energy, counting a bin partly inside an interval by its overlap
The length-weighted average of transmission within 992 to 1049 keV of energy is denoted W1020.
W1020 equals 39.2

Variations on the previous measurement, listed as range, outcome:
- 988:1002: 42.1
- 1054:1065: 45.9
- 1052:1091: 40.3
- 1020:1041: 37.6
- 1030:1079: 39.6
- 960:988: 42.3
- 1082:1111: 38.8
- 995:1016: 40.9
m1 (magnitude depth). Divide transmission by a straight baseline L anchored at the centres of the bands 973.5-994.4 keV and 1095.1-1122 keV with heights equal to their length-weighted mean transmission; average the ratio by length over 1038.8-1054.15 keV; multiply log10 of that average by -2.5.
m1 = 0.06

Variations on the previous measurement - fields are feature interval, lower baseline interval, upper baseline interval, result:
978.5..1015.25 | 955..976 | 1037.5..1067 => 0.01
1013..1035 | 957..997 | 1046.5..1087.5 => 0.08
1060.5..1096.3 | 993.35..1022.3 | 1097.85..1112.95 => 0.03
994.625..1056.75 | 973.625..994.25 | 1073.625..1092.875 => 0.02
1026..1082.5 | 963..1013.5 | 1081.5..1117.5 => 0.01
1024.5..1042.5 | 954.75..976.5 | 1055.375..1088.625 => 0.11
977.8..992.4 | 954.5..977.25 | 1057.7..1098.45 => 0.00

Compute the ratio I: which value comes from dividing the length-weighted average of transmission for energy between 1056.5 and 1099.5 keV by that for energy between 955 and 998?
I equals 0.95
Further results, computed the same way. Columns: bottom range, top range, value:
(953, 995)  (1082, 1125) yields 0.91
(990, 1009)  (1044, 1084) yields 0.97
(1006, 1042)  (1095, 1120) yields 1.01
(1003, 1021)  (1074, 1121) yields 0.96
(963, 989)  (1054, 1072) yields 1.03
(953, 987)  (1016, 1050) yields 0.90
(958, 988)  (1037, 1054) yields 0.89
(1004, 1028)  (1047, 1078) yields 1.04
